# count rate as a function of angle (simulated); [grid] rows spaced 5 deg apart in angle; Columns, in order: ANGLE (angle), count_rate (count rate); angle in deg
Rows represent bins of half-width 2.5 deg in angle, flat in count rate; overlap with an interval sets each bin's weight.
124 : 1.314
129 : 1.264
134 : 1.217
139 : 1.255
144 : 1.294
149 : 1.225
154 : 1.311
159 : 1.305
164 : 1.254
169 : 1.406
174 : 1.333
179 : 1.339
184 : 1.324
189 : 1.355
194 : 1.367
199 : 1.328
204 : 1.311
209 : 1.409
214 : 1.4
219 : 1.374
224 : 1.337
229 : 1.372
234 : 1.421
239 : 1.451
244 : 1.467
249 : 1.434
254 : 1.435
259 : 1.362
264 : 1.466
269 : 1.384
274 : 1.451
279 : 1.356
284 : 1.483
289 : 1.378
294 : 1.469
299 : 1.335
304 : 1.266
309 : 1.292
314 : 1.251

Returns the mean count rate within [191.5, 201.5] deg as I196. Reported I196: 1.35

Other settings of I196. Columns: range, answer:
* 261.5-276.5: 1.43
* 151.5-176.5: 1.32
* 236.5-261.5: 1.43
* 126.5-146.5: 1.26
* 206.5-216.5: 1.4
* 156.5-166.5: 1.28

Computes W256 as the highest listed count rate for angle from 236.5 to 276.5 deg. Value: 1.467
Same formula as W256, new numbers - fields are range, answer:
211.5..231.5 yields 1.4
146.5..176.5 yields 1.406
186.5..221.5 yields 1.409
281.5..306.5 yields 1.483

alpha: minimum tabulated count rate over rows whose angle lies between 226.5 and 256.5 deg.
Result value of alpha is 1.372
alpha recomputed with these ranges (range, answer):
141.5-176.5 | 1.225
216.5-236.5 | 1.337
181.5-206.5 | 1.311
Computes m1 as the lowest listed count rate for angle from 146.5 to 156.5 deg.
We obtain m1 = 1.225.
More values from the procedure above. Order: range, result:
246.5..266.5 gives 1.362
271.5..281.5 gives 1.356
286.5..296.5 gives 1.378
